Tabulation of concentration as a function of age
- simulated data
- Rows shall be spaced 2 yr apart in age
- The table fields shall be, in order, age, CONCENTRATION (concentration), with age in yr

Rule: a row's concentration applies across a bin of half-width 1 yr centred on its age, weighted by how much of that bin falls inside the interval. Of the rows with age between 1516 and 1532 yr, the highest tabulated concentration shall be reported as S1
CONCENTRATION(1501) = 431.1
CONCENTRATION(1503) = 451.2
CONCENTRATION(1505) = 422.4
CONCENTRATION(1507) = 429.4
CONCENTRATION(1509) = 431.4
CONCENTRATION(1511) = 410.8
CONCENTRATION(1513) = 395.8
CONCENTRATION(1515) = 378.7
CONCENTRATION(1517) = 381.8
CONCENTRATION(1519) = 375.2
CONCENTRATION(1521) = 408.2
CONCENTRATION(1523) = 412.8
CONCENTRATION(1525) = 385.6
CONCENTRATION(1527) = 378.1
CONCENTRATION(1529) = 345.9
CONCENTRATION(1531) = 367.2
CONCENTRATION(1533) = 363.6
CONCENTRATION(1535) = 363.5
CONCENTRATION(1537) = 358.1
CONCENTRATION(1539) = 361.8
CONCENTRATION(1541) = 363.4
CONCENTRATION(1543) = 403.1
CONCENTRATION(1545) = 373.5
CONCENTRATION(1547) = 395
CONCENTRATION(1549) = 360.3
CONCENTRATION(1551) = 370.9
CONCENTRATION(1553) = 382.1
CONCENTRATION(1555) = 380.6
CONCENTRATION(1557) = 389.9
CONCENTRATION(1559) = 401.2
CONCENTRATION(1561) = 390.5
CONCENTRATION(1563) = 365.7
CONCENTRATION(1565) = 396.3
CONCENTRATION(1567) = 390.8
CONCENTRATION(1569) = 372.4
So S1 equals 412.8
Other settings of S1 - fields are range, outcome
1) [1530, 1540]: 367.2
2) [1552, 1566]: 401.2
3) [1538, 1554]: 403.1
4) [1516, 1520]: 381.8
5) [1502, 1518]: 451.2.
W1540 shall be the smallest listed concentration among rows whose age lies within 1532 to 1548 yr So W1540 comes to 358.1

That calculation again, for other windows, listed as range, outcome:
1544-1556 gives 360.3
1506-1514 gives 395.8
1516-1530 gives 345.9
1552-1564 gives 365.7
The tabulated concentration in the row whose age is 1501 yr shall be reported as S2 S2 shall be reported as 431.1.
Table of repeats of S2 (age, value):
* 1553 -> 382.1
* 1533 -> 363.6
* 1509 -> 431.4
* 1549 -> 360.3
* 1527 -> 378.1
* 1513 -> 395.8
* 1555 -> 380.6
